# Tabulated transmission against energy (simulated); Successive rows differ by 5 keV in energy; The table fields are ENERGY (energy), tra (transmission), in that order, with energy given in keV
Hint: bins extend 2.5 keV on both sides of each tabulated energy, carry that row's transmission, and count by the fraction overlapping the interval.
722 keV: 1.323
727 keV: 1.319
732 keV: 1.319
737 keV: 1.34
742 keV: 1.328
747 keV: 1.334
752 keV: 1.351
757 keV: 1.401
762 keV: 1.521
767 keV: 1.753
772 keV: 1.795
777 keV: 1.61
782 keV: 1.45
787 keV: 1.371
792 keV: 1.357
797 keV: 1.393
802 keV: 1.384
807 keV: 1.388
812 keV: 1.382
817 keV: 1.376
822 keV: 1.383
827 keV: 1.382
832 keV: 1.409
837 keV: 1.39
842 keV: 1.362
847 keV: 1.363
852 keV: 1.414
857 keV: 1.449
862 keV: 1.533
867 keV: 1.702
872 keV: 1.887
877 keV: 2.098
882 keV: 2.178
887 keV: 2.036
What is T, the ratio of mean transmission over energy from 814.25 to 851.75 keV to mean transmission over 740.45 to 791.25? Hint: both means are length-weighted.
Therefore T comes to 0.93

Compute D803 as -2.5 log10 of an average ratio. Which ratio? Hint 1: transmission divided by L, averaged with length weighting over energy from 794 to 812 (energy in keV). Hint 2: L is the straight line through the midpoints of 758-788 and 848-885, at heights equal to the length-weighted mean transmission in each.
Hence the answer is 0.18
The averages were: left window 1.58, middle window 1.39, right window 1.74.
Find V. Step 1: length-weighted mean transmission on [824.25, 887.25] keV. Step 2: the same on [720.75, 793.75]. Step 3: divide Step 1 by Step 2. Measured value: 1.12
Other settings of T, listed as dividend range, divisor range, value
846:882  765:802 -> 1.11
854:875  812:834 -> 1.19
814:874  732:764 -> 1.07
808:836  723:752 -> 1.04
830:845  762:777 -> 0.81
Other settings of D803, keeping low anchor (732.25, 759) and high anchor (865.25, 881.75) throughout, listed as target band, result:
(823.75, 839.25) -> 0.25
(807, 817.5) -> 0.20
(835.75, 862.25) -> 0.28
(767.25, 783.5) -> -0.11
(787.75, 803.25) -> 0.15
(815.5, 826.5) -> 0.23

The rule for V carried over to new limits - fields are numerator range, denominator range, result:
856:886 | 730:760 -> 1.36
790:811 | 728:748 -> 1.04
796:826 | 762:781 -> 0.83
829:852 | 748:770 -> 0.92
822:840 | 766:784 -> 0.84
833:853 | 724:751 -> 1.04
